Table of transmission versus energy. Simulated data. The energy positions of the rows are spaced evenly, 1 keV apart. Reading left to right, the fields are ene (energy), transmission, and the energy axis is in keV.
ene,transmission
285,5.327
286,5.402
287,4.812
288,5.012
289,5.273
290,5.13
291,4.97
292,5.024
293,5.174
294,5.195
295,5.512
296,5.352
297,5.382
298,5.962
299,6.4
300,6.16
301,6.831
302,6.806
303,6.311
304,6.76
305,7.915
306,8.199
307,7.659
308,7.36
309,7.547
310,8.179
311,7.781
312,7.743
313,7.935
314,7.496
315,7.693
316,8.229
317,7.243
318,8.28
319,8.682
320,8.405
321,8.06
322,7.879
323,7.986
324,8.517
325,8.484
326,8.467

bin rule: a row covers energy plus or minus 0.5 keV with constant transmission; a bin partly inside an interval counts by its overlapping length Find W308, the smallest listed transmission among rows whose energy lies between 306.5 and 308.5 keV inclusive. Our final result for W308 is 7.36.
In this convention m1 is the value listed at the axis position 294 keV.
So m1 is 5.195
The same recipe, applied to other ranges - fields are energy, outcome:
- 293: 5.174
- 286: 5.402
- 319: 8.682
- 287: 4.812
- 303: 6.311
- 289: 5.273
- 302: 6.806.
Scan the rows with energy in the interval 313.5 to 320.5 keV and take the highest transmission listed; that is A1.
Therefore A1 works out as 8.682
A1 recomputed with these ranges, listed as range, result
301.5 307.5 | 8.199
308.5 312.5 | 8.179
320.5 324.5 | 8.517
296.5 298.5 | 5.962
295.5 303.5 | 6.831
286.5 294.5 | 5.273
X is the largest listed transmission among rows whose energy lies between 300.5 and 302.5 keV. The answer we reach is 6.831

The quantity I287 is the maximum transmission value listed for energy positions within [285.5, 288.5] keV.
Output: 5.402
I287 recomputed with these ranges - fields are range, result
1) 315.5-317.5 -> 8.229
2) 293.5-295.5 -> 5.512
